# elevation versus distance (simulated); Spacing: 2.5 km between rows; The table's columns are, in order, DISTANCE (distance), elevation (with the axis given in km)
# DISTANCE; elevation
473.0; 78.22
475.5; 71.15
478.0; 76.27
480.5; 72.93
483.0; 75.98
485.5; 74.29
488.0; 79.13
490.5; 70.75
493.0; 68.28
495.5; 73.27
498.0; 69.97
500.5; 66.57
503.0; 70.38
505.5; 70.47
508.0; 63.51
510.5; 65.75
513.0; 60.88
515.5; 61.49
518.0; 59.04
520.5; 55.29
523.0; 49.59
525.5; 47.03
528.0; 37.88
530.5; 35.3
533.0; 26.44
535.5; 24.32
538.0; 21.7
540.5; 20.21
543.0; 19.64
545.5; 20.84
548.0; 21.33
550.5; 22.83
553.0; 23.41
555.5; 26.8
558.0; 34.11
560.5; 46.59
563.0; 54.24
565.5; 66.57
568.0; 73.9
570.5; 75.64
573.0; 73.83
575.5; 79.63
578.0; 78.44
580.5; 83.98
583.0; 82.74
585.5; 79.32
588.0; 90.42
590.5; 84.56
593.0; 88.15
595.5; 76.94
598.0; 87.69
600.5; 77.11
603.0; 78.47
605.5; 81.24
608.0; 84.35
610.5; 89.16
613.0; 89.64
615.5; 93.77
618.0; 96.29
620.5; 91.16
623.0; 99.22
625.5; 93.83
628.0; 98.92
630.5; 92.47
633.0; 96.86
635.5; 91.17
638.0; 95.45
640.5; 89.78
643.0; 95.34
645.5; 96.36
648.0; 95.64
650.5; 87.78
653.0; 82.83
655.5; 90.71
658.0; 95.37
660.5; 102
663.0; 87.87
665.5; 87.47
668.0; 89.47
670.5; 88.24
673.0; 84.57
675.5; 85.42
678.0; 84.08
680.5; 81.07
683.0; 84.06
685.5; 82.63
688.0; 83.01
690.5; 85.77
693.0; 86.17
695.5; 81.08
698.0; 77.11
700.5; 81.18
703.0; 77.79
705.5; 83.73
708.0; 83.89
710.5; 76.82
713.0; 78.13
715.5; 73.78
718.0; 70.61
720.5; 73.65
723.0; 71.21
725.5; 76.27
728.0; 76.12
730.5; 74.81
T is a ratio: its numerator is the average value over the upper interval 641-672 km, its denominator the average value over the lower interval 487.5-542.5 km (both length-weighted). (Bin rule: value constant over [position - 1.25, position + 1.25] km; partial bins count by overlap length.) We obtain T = 1.7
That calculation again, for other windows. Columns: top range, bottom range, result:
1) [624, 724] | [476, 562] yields 1.70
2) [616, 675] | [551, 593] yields 1.41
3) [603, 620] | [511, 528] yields 1.62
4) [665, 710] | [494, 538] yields 1.54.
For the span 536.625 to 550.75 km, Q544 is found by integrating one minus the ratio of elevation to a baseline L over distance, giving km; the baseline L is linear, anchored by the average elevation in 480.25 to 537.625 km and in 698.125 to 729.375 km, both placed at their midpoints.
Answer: 9.35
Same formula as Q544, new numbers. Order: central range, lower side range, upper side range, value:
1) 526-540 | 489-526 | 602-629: 8.1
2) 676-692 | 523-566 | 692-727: -2.9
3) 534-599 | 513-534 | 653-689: 5.7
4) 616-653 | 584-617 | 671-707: -4.4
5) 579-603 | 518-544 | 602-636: -3.3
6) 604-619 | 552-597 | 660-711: -3.1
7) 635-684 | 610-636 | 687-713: -0.9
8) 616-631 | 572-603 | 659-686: -2.0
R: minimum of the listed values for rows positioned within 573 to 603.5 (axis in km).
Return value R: 73.83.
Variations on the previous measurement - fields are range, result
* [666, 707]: 77.11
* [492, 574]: 19.64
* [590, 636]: 76.94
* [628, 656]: 82.83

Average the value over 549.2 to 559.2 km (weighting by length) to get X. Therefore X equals 26.7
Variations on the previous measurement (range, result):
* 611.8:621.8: 92.8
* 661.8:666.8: 87.7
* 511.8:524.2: 57.3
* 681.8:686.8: 83.3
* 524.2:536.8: 34.2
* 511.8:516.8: 61.2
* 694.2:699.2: 79.2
